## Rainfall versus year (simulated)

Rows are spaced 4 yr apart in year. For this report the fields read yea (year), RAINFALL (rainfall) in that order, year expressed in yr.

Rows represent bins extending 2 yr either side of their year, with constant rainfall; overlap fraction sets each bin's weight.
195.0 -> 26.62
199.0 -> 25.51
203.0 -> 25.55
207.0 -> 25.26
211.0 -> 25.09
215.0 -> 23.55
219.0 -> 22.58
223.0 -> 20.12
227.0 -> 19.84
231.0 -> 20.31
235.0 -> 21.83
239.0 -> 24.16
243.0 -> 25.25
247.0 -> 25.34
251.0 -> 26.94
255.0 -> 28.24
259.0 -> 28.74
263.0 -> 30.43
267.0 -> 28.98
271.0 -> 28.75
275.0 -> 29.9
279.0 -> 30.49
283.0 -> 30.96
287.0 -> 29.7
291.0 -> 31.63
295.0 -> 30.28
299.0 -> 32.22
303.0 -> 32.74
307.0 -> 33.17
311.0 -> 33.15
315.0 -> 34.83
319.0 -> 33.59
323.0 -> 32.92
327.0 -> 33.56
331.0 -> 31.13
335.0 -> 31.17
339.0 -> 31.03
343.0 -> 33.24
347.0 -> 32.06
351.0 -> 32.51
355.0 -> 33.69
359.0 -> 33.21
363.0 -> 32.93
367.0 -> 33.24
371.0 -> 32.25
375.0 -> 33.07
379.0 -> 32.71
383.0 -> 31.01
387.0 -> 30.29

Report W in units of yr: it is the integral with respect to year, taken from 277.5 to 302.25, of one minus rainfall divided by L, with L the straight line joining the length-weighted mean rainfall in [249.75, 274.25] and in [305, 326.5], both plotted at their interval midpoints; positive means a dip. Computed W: 0.22 yr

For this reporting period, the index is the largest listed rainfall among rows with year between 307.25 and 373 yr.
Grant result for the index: 34.83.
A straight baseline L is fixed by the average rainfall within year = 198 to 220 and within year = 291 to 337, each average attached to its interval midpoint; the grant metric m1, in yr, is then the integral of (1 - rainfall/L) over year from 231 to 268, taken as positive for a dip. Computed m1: 2.0 yr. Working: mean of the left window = 24.6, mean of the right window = 32.6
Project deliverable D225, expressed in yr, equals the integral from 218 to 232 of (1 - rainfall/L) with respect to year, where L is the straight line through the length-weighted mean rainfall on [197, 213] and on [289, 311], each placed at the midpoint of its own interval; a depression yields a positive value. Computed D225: 3.2 yr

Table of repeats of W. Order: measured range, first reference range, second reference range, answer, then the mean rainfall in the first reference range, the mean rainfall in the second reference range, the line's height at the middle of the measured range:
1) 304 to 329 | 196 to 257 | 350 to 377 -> -3.01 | 24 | 33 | 29.9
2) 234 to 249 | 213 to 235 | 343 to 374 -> -0.96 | 21.3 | 32.9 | 22.8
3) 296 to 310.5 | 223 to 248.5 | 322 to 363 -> -1.90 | 22.5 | 32.5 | 28.8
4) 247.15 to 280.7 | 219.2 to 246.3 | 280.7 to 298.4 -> -2.50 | 22.1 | 30.8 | 26.9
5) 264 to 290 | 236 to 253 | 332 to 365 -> -2.29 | 25.2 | 32.4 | 27.5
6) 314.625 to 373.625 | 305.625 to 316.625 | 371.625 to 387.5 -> 0.28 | 33.7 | 32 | 32.9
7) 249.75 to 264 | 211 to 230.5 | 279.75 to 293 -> -0.97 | 21.8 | 30.7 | 26.7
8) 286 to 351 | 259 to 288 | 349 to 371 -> -1.74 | 29.8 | 33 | 31.5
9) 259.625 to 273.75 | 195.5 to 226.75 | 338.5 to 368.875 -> -1.04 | 23.8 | 32.8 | 27.3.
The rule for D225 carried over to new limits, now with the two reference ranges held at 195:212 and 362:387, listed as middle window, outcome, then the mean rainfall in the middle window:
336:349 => -0.4 yr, 32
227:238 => 2.3 yr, 21.1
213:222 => 1.2 yr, 22.7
